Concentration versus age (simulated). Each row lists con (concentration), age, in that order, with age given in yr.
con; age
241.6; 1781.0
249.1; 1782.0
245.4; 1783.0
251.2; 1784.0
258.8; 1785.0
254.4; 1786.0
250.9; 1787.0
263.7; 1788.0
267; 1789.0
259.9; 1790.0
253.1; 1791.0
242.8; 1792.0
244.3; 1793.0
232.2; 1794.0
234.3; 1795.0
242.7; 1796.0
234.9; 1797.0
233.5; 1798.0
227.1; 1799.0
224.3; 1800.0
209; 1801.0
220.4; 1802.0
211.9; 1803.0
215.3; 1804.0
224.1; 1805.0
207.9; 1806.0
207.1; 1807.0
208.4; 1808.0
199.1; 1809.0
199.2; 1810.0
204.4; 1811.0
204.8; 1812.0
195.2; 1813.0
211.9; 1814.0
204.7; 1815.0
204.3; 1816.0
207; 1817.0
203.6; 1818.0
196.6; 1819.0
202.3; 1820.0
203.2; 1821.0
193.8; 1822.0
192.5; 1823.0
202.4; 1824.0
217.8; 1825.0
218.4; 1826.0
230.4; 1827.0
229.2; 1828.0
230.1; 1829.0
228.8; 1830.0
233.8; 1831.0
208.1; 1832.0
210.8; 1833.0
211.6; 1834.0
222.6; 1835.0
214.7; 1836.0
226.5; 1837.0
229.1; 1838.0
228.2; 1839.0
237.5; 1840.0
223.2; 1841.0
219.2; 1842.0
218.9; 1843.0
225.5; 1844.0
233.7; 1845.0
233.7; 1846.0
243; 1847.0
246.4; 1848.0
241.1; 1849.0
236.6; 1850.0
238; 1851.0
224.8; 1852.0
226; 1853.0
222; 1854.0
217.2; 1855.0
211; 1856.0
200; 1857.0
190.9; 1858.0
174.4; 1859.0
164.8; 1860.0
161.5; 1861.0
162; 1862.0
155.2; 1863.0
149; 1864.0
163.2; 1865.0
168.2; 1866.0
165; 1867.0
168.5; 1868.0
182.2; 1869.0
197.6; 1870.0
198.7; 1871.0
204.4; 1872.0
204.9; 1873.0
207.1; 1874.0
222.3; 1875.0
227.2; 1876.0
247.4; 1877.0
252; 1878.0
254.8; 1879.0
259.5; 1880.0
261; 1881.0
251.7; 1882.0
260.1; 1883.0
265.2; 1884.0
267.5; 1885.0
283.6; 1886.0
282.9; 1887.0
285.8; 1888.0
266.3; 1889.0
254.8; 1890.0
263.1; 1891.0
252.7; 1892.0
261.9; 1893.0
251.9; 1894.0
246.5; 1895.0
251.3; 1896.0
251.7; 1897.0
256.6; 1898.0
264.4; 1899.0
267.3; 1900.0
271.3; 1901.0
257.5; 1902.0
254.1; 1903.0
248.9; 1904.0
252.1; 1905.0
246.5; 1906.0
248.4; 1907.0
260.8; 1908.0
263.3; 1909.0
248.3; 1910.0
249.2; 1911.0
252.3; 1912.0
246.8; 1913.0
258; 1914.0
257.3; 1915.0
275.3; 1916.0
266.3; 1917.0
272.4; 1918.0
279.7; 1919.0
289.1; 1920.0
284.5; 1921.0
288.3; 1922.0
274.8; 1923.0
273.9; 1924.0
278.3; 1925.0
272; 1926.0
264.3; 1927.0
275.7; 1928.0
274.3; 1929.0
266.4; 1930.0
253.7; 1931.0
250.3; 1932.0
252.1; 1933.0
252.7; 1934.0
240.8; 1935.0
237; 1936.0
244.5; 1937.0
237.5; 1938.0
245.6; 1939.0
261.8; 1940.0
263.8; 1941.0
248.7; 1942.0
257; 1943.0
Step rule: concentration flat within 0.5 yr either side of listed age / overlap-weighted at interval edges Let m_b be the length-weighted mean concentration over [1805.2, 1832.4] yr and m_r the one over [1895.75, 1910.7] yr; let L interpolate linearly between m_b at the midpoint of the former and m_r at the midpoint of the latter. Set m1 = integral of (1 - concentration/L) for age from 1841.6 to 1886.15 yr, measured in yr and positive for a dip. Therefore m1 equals 3.6 yr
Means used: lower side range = 209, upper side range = 256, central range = 215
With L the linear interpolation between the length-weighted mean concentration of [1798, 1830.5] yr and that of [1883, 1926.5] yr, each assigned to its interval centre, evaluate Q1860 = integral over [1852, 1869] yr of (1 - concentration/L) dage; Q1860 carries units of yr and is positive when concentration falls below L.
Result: 3.9 yr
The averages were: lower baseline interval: 211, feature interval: 182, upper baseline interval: 264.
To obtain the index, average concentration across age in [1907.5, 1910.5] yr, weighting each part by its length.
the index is 257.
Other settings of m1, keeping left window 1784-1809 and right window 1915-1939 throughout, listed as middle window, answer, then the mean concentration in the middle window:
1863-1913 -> 3.22 yr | 239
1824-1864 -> 4.82 yr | 216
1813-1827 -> 2.02 yr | 205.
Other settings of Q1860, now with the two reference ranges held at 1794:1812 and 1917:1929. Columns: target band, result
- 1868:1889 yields 1.29 yr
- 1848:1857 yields 0.58 yr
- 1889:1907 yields 0.58 yr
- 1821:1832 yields 0.62 yr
